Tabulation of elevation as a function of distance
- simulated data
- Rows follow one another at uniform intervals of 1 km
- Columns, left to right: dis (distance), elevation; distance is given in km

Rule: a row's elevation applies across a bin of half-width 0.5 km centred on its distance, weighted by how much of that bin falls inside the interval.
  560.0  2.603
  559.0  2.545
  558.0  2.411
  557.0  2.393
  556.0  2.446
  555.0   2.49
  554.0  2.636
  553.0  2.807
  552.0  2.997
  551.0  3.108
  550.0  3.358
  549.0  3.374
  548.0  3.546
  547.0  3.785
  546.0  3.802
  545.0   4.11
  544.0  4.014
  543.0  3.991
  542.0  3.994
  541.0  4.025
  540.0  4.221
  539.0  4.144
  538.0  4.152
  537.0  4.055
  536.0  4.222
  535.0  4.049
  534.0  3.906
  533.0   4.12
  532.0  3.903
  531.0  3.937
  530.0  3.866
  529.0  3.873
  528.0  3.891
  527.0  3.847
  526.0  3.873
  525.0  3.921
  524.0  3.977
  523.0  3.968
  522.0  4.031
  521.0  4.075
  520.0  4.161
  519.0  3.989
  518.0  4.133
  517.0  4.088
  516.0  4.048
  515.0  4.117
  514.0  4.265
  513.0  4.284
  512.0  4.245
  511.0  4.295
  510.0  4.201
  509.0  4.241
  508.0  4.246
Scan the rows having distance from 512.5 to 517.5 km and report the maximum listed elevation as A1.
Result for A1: 4.284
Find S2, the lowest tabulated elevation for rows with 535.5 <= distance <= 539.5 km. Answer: 4.055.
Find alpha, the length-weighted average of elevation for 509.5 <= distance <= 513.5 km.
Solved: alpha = 4.26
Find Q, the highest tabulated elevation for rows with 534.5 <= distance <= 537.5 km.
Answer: 4.222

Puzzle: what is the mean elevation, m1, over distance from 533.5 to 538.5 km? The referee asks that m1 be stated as 4.08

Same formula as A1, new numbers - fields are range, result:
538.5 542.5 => 4.221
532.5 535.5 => 4.12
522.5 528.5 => 3.977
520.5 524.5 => 4.075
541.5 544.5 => 4.014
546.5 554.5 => 3.785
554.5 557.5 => 2.49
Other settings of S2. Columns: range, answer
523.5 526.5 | 3.873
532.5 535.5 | 3.906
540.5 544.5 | 3.991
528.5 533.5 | 3.866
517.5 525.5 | 3.921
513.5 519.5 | 3.989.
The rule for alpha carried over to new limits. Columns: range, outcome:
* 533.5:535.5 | 3.98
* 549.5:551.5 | 3.23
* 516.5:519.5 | 4.07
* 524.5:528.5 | 3.88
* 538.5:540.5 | 4.18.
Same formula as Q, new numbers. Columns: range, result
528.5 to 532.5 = 3.937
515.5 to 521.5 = 4.161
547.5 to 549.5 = 3.546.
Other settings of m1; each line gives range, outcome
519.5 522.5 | 4.09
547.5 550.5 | 3.43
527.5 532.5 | 3.89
